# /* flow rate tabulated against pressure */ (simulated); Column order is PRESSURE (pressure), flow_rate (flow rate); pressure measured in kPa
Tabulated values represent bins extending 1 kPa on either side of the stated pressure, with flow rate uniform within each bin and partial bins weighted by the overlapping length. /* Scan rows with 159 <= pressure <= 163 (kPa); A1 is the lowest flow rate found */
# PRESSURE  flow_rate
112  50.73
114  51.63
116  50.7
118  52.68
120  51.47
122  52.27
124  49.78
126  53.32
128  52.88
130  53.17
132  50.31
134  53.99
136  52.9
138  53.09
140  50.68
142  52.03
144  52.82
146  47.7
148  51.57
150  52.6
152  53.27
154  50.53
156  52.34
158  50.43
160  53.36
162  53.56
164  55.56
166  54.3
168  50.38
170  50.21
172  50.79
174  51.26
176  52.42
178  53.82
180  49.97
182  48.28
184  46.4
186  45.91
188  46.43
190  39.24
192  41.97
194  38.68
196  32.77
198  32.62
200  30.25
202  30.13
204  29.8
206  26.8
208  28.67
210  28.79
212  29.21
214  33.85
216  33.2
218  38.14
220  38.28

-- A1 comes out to 53.36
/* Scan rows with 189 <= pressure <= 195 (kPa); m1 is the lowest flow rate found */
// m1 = 38.68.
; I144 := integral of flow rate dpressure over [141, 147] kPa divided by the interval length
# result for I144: 50.9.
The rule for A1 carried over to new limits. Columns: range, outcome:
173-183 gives 48.28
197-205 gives 29.8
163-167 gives 54.3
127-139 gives 50.31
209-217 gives 28.79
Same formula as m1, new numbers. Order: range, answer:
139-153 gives 47.7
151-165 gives 50.43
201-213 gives 26.8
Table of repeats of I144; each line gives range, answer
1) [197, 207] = 29.9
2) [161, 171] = 52.8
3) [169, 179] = 51.7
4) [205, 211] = 28.1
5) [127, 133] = 52.1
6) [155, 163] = 52.4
